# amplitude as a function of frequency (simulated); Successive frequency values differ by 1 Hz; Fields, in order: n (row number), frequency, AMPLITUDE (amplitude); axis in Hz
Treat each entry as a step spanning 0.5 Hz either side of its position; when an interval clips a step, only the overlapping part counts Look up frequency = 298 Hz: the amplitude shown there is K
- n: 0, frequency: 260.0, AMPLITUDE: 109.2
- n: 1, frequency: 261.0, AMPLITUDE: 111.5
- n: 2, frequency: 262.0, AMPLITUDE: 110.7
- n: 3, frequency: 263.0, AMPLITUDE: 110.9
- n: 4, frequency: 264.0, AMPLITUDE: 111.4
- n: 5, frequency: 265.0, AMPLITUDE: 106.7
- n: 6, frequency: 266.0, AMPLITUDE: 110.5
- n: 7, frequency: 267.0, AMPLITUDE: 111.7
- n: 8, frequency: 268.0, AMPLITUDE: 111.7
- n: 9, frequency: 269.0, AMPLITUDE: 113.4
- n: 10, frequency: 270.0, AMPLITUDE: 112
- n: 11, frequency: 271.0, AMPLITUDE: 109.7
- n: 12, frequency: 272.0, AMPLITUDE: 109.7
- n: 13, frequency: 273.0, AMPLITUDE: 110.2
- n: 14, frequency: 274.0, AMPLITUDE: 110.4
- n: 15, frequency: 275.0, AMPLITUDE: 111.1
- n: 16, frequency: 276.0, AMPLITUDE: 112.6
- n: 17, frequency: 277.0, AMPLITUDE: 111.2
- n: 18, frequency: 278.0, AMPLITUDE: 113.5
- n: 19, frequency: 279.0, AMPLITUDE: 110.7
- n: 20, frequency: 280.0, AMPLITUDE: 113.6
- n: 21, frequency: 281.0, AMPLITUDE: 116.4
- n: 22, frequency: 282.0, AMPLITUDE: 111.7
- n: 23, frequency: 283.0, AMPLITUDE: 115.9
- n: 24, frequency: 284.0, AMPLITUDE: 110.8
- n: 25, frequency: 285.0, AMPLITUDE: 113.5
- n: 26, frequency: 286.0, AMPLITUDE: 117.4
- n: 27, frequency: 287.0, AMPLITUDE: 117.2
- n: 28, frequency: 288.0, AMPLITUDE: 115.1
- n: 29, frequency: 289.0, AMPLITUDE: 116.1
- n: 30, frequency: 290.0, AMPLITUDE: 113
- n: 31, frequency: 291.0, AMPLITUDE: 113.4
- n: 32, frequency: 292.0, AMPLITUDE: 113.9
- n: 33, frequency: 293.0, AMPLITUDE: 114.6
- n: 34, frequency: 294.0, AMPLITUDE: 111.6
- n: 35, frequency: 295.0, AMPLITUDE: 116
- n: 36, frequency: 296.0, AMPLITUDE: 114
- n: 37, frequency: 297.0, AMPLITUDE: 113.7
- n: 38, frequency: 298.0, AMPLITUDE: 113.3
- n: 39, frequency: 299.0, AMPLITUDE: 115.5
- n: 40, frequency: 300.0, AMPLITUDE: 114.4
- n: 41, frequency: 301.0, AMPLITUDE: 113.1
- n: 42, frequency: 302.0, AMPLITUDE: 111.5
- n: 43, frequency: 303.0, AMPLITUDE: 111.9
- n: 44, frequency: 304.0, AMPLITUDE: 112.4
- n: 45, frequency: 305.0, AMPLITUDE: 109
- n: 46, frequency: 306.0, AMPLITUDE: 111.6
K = 113.3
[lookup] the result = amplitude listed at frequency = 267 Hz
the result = 111.7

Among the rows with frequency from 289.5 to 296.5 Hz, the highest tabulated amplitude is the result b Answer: 116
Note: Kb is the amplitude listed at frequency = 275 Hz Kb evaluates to 111.1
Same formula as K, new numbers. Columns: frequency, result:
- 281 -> 116.4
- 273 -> 110.2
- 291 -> 113.4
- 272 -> 109.7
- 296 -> 114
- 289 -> 116.1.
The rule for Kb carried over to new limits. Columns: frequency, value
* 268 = 111.7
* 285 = 113.5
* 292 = 113.9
